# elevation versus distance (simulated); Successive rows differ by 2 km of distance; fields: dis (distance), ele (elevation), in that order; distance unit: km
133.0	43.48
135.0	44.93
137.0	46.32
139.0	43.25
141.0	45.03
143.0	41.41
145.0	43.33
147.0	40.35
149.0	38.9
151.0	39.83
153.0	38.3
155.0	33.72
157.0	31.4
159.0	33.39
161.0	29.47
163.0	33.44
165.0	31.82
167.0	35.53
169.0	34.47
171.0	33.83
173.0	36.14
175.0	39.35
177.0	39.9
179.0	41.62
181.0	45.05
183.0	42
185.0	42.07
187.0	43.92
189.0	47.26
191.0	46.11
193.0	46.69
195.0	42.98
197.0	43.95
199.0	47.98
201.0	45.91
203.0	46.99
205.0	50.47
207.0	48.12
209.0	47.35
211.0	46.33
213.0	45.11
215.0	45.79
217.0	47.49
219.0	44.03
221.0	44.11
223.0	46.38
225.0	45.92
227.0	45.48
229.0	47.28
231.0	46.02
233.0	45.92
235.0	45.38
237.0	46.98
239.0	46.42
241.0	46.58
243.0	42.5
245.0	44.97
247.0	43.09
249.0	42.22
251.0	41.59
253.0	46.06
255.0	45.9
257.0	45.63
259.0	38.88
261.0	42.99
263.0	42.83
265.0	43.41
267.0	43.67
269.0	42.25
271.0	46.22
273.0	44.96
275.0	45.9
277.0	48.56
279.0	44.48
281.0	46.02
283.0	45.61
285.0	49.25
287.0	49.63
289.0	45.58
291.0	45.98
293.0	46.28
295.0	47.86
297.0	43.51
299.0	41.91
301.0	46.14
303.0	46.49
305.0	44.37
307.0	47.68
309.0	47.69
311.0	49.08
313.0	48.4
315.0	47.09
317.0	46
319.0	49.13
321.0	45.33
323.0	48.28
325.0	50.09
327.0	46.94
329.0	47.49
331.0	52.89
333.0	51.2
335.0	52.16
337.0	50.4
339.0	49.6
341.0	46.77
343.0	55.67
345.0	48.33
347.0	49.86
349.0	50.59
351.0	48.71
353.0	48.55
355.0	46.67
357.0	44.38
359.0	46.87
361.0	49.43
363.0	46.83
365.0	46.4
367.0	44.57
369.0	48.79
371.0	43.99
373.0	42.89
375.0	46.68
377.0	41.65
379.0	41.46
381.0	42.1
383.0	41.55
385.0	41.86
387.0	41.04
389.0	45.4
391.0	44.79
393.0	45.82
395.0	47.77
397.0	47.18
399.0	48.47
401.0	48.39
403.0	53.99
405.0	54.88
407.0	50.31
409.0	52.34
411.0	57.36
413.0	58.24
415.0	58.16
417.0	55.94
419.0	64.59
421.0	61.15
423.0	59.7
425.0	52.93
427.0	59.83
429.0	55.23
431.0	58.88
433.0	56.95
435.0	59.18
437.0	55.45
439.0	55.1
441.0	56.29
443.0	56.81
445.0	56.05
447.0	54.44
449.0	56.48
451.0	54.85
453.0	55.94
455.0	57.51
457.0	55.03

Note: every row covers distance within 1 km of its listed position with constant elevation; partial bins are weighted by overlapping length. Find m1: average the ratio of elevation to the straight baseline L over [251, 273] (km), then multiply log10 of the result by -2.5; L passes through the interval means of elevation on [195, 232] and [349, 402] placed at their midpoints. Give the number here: 0.06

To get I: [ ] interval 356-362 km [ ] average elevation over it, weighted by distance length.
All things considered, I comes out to 46.9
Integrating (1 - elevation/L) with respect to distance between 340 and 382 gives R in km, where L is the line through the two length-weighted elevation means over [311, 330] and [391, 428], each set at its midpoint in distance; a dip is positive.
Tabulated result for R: 3.2 km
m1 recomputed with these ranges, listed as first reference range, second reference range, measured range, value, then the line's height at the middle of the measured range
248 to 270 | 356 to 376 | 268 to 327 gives -0.05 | 44.3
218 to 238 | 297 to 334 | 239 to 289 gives 0.04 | 46.5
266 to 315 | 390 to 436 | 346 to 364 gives 0.06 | 50.5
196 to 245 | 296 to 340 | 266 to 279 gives 0.04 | 47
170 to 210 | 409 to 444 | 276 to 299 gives 0.07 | 49.5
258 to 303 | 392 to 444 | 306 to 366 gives 0.01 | 49.1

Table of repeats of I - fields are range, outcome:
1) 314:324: 47.2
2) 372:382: 43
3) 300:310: 46.5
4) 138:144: 43.2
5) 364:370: 46.6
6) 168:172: 34.1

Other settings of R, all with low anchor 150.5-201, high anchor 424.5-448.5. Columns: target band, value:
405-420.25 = -0.5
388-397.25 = 1.3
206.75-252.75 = -2.7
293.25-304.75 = 0.5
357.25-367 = 0.9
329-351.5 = -0.1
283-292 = -0.1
